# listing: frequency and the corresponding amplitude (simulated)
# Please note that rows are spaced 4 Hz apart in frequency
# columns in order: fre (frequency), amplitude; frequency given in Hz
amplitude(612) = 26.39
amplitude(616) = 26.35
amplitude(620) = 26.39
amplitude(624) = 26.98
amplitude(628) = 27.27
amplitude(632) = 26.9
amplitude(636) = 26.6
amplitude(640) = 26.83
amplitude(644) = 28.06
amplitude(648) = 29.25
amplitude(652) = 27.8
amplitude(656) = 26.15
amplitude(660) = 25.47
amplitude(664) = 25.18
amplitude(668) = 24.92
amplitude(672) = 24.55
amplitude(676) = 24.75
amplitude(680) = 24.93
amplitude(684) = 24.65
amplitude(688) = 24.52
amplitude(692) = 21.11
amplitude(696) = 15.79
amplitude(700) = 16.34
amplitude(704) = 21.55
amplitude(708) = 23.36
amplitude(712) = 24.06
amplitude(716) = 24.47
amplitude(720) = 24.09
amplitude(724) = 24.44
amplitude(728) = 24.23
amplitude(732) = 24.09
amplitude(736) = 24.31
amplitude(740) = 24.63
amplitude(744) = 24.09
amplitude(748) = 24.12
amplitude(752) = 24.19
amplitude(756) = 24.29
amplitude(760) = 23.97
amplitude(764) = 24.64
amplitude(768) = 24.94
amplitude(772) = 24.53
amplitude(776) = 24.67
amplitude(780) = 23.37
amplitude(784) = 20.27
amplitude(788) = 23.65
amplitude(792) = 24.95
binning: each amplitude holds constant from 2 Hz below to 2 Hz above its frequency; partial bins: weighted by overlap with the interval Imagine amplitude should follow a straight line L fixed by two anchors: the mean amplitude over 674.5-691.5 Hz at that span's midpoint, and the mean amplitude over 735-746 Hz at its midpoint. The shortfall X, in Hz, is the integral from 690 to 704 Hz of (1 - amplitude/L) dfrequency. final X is 3.5 Hz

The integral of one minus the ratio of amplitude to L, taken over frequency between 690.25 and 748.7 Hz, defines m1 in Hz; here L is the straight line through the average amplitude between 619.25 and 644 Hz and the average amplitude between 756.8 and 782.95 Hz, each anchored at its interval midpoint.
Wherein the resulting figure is 5.8 Hz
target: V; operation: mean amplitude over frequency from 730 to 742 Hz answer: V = 24.3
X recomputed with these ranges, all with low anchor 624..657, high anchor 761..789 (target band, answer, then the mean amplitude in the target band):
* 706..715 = 0.6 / 23.8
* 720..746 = 0.6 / 24.3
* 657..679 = 1.3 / 25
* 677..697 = 2.7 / 22.6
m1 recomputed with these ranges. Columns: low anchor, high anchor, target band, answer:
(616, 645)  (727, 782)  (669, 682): 0.6 Hz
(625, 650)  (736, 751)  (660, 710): 6.4 Hz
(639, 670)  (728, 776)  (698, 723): 2.9 Hz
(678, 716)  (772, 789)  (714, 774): -4.6 Hz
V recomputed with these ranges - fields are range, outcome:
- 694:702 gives 16.1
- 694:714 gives 20.2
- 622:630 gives 27.1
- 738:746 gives 24.4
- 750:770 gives 24.4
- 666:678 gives 24.7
